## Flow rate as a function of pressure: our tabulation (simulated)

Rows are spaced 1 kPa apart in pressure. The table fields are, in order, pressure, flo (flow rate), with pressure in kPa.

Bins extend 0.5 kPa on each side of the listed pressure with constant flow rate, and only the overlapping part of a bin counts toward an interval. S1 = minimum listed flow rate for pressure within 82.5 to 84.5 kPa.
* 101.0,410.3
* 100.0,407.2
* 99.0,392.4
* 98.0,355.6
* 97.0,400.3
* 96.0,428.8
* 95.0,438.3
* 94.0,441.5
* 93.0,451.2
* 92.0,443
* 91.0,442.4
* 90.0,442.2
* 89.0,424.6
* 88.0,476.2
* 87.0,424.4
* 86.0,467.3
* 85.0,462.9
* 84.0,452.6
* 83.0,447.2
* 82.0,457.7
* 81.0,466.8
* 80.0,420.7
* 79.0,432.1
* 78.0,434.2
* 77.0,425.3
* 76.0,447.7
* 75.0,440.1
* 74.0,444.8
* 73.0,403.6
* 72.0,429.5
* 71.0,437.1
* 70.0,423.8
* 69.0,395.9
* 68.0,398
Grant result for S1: 447.2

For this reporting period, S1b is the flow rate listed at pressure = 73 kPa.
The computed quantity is 403.6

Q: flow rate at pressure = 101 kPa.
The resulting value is 410.3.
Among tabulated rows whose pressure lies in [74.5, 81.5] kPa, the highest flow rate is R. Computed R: 466.8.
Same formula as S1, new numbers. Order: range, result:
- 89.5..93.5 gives 442.2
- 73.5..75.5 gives 440.1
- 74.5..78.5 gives 425.3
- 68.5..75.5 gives 395.9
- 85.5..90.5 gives 424.4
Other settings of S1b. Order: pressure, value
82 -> 457.7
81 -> 466.8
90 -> 442.2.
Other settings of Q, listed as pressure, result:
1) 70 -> 423.8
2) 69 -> 395.9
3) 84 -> 452.6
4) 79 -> 432.1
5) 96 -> 428.8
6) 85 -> 462.9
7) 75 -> 440.1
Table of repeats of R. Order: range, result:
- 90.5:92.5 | 443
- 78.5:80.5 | 432.1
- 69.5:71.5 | 437.1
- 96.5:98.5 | 400.3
